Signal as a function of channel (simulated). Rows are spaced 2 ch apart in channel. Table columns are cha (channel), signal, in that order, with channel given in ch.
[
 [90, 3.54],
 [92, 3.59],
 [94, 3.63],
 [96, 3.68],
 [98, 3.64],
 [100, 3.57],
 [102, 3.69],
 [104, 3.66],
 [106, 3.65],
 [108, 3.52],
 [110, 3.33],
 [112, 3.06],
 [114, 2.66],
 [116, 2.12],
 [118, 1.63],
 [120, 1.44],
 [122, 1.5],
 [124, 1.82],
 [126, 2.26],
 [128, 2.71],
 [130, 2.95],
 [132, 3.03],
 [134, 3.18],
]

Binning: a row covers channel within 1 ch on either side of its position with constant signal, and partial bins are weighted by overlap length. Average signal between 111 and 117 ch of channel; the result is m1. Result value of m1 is 2.61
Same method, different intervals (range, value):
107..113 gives 3.3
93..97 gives 3.66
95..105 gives 3.65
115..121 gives 1.73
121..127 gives 1.86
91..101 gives 3.62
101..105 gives 3.67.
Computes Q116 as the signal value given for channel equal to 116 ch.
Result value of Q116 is 2.12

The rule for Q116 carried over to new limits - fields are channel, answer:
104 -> 3.66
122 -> 1.5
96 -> 3.68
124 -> 1.82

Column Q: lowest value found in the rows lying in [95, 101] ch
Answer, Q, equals 3.57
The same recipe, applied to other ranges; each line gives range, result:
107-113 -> 3.06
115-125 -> 1.44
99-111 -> 3.33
